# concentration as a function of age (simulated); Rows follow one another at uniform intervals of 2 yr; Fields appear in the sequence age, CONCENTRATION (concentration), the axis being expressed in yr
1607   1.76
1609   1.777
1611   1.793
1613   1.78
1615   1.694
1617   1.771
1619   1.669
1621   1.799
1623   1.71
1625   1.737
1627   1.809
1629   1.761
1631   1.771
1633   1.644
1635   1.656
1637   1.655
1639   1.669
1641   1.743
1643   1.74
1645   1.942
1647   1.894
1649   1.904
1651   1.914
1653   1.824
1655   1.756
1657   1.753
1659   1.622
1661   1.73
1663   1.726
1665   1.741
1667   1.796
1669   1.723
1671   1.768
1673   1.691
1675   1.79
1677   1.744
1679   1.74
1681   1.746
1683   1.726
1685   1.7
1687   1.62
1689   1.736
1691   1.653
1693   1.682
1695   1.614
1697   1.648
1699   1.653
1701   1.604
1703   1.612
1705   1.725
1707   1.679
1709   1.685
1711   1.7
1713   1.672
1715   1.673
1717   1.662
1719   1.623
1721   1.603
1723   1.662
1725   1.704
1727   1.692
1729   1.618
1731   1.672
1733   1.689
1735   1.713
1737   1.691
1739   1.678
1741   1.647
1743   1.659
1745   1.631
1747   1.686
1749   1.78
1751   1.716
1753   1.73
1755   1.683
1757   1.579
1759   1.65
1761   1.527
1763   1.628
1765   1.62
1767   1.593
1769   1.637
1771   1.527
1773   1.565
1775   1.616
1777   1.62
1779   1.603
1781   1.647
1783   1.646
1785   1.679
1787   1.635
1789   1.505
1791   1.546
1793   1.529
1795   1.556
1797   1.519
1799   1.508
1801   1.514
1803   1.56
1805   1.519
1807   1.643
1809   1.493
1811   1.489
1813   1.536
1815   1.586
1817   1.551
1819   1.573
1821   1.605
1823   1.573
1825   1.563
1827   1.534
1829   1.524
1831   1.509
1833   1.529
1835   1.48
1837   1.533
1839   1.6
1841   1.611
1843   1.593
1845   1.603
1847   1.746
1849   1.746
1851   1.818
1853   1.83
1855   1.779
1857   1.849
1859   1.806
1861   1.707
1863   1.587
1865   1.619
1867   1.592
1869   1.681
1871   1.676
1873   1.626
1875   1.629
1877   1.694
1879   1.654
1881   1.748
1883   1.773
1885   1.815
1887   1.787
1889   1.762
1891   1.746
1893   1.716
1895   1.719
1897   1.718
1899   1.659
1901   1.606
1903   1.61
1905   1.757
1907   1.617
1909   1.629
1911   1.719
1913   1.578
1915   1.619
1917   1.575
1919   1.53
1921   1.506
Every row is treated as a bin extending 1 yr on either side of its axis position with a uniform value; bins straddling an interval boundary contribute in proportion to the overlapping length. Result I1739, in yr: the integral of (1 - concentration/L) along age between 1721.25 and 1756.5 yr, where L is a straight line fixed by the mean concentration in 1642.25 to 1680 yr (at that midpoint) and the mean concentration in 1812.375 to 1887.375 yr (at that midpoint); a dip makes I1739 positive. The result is 0.9 yr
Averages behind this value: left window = 1.78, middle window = 1.68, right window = 1.65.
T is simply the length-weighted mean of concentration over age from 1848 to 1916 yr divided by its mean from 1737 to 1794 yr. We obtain 1.0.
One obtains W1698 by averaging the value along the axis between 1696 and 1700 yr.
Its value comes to 1.65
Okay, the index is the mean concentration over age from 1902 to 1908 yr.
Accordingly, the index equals 1.66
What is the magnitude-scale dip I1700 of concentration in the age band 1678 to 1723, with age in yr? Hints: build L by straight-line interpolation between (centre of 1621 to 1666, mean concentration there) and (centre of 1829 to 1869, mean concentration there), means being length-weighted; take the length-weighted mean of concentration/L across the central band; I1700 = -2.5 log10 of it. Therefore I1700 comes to 0.04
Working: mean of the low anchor 1.76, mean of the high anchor 1.66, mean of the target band 1.67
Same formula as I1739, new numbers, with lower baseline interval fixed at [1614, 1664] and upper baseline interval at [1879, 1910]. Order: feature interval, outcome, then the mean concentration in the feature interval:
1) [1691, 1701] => 0.6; 1.65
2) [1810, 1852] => 3.3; 1.59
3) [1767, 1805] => 3.3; 1.58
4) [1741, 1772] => 1.6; 1.64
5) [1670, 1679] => 0.0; 1.75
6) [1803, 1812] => 1.0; 1.54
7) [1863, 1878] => 0.6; 1.64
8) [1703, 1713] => 0.3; 1.69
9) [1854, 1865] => -0.1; 1.73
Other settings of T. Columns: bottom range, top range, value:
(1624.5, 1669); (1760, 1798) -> 0.90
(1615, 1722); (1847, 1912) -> 0.99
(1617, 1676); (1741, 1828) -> 0.91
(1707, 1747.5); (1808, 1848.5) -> 0.94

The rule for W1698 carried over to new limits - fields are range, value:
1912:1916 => 1.6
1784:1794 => 1.58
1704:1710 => 1.7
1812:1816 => 1.56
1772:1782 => 1.61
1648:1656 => 1.85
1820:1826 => 1.58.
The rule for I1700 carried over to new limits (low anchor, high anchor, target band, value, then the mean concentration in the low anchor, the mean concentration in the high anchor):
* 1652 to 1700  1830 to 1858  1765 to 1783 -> 0.05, 1.72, 1.66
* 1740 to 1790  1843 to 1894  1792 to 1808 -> 0.08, 1.63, 1.72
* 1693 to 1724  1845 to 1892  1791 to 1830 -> 0.10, 1.66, 1.72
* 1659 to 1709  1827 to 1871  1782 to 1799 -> 0.06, 1.7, 1.65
